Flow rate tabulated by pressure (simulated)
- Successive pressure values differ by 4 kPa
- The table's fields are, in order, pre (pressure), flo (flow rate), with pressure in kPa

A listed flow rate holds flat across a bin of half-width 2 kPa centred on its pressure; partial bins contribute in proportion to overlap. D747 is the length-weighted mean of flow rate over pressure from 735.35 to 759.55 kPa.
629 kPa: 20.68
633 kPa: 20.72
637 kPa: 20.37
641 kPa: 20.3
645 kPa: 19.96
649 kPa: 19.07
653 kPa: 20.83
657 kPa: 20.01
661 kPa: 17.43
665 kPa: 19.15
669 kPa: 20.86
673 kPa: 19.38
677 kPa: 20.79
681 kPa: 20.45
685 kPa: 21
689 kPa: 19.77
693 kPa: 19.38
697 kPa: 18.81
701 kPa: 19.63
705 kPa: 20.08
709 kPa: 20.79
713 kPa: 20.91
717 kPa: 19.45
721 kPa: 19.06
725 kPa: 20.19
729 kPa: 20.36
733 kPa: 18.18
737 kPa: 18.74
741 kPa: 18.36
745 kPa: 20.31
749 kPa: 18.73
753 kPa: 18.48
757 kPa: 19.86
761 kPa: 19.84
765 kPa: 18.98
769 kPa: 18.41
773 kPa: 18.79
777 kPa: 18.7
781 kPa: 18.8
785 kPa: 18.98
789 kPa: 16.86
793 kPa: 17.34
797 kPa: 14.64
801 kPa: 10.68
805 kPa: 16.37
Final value 19.1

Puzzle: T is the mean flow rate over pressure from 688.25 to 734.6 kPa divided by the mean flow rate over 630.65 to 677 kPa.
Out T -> 0.99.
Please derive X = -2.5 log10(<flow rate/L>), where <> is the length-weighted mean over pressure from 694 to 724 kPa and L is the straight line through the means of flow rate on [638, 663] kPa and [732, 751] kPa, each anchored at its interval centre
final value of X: -0.04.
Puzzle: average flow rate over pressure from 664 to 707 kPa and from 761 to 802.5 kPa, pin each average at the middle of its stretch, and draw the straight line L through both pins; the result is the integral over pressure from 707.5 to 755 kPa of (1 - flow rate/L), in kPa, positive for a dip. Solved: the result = -1.8 kPa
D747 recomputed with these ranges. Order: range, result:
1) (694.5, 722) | 19.8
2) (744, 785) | 19.1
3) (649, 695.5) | 19.9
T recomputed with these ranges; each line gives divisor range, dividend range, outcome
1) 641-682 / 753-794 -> 0.94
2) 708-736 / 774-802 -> 0.85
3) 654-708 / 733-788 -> 0.96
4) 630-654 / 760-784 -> 0.93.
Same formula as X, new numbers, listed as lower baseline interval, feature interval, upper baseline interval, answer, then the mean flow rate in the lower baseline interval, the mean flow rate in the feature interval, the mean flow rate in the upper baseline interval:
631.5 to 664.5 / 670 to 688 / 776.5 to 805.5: -0.073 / 19.8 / 20.4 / 16.4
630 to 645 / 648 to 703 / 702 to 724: 0.025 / 20.4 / 19.8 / 20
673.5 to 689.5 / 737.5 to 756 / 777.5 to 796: -0.008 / 20.5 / 19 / 17.9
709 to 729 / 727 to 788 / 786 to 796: -0.034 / 20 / 19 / 17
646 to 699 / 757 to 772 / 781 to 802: -0.127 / 19.8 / 19.2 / 16.2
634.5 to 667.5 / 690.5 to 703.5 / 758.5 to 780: 0.004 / 19.7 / 19.3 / 19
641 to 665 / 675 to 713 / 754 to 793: -0.049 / 19.5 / 20.1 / 18.7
